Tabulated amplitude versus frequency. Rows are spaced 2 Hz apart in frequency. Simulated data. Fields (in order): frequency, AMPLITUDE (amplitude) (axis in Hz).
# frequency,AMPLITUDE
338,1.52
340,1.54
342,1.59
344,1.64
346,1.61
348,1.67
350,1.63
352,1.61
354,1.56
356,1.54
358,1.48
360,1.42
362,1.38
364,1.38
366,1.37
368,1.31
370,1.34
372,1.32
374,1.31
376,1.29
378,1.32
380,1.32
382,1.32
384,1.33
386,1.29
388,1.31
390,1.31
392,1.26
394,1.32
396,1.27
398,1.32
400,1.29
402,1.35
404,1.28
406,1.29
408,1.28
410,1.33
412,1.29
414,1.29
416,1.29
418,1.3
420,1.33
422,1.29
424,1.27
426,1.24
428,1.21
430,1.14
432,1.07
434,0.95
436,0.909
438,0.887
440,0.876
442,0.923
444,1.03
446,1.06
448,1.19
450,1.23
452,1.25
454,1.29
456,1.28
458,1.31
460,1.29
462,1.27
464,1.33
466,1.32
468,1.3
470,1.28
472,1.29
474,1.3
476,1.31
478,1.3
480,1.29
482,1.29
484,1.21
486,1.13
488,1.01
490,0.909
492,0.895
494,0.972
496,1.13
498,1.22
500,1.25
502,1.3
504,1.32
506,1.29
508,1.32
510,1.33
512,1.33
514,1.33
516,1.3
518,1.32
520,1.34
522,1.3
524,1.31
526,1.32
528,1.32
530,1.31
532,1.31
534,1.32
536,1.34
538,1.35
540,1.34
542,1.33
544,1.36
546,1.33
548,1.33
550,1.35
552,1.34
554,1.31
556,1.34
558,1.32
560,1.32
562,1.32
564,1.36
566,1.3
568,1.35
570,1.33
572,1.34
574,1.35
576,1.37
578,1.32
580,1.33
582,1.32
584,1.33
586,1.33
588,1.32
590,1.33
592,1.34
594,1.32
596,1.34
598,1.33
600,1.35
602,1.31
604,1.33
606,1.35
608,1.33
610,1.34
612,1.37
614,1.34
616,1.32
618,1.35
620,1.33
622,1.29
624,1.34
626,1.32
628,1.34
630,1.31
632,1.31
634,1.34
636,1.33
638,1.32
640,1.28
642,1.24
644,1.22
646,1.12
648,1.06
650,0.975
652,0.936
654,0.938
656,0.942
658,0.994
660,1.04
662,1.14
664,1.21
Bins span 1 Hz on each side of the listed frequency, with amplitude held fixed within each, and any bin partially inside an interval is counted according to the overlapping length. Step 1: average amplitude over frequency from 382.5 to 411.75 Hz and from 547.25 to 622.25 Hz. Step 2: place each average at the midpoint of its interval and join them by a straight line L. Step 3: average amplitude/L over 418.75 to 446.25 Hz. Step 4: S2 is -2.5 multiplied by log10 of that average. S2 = 0.20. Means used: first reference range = 1.3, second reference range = 1.33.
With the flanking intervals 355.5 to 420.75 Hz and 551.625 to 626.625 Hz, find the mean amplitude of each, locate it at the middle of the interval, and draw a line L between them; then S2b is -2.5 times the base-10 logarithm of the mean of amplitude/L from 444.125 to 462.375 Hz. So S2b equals 0.08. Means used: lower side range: 1.33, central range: 1.23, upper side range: 1.33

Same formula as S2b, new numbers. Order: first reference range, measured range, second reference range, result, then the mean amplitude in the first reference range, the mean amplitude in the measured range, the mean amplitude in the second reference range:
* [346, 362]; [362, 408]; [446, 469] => 0.12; 1.55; 1.31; 1.27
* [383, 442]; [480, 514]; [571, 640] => 0.07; 1.22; 1.19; 1.33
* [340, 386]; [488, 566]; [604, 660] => 0.03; 1.44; 1.28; 1.23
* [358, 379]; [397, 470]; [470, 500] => 0.03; 1.35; 1.21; 1.17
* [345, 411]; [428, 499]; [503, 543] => 0.16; 1.38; 1.16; 1.32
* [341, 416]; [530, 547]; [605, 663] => -0.04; 1.38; 1.33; 1.22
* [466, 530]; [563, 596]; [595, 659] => -0.07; 1.24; 1.33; 1.25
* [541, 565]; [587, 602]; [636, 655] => -0.07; 1.33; 1.33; 1.13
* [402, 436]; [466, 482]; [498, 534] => -0.02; 1.23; 1.3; 1.31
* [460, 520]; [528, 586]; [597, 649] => -0.05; 1.24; 1.33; 1.3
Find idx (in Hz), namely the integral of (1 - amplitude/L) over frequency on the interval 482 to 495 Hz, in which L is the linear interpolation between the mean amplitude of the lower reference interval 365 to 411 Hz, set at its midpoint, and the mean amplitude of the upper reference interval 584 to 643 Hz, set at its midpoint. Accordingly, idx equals 2.7 Hz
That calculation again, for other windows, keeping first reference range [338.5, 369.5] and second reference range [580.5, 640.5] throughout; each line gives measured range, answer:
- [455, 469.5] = 1.4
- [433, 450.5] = 5.4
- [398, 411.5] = 1.6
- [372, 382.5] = 1.3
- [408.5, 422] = 1.5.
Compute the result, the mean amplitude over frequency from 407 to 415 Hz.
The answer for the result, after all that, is 1.3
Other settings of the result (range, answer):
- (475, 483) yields 1.3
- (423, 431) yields 1.21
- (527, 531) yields 1.31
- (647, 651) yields 1.02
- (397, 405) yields 1.31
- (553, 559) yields 1.32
